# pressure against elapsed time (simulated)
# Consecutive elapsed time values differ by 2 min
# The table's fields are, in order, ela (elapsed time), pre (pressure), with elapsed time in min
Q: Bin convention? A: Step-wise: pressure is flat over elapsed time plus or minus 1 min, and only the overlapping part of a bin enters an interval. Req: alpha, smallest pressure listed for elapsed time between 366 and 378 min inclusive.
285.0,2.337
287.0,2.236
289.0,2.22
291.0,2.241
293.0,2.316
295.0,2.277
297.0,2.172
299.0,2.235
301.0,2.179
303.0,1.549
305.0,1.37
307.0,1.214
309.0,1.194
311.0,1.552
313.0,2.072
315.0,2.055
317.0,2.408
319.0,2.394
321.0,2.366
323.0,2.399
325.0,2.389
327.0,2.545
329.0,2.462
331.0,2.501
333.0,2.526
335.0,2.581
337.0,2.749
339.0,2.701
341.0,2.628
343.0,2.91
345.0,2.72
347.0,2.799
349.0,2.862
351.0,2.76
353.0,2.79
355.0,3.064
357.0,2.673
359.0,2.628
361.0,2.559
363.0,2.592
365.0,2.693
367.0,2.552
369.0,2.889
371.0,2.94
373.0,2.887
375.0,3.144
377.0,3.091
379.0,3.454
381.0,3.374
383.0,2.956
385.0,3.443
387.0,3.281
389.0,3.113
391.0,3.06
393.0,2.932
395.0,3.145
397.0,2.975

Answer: 2.552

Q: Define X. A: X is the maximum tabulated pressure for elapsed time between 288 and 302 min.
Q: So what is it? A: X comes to 2.316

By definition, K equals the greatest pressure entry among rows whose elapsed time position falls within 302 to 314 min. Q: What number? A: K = 2.072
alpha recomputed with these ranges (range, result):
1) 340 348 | 2.628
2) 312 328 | 2.055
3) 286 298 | 2.172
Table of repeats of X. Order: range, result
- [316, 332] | 2.545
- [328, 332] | 2.501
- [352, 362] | 3.064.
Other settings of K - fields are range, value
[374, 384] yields 3.454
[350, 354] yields 2.79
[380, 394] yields 3.443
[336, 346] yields 2.91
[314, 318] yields 2.408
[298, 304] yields 2.235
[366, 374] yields 2.94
